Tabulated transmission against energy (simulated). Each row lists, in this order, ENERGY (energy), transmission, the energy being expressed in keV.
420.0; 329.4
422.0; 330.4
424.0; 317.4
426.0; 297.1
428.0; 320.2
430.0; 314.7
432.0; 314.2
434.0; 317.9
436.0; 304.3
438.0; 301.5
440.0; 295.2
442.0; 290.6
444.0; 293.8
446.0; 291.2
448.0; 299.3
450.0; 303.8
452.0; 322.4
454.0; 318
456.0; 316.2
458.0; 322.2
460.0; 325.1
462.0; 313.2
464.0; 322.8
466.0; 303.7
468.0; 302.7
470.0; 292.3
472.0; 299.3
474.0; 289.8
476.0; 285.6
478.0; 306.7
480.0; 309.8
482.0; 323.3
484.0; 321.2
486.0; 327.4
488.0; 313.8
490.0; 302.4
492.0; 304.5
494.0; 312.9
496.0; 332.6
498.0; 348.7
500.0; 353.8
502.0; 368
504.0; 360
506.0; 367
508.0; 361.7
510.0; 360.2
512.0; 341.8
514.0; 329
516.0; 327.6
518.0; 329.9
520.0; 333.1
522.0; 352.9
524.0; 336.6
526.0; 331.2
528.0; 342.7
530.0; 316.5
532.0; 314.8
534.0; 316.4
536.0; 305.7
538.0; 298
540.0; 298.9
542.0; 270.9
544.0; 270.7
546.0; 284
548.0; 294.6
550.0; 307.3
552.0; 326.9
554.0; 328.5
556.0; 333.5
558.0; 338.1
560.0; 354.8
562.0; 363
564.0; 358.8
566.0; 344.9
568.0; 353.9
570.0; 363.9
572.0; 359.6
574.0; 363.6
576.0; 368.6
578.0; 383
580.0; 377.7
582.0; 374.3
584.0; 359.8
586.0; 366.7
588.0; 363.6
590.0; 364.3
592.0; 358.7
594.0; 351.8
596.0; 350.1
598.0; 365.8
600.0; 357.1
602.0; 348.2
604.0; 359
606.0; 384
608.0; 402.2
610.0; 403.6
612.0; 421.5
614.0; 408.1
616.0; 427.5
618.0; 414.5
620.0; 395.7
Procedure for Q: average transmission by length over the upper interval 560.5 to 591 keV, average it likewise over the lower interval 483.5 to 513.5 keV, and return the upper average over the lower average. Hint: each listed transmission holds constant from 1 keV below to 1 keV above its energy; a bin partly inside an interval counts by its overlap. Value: 1.08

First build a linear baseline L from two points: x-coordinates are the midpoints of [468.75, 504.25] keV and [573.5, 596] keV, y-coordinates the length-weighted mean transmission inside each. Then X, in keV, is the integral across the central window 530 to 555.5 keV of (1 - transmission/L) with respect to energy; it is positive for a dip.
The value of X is 3.18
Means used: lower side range 319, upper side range 366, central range 303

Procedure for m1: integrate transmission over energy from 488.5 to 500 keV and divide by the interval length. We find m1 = 323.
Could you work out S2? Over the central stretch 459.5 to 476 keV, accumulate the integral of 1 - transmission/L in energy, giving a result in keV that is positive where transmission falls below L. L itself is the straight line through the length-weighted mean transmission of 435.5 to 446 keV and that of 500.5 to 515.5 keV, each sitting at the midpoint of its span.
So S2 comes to 0.78 keV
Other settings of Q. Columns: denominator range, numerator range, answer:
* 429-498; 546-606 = 1.14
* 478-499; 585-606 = 1.13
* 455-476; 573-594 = 1.19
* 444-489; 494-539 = 1.09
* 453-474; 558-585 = 1.17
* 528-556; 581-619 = 1.24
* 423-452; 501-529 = 1.13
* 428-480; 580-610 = 1.20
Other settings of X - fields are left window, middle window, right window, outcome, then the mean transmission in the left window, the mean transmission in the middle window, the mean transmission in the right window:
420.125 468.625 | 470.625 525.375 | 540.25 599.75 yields -0.73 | 310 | 329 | 344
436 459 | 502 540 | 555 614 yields 0.30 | 305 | 335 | 366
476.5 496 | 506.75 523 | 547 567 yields -1.01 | 314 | 342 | 335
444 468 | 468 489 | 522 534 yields 0.68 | 311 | 307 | 329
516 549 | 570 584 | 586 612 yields -0.76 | 313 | 370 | 369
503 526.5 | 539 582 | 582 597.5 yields 2.19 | 345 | 336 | 360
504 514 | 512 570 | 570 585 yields 5.93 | 355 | 325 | 369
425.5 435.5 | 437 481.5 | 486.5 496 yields 1.08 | 313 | 305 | 312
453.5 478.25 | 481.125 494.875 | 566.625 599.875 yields 0.12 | 307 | 315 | 364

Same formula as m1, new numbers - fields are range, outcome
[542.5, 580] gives 339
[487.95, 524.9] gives 339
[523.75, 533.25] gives 327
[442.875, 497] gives 309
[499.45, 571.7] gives 332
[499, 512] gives 360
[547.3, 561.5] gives 328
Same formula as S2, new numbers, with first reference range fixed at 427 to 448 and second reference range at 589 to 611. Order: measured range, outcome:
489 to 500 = 0.11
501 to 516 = -0.98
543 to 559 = 1.75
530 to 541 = 1.12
